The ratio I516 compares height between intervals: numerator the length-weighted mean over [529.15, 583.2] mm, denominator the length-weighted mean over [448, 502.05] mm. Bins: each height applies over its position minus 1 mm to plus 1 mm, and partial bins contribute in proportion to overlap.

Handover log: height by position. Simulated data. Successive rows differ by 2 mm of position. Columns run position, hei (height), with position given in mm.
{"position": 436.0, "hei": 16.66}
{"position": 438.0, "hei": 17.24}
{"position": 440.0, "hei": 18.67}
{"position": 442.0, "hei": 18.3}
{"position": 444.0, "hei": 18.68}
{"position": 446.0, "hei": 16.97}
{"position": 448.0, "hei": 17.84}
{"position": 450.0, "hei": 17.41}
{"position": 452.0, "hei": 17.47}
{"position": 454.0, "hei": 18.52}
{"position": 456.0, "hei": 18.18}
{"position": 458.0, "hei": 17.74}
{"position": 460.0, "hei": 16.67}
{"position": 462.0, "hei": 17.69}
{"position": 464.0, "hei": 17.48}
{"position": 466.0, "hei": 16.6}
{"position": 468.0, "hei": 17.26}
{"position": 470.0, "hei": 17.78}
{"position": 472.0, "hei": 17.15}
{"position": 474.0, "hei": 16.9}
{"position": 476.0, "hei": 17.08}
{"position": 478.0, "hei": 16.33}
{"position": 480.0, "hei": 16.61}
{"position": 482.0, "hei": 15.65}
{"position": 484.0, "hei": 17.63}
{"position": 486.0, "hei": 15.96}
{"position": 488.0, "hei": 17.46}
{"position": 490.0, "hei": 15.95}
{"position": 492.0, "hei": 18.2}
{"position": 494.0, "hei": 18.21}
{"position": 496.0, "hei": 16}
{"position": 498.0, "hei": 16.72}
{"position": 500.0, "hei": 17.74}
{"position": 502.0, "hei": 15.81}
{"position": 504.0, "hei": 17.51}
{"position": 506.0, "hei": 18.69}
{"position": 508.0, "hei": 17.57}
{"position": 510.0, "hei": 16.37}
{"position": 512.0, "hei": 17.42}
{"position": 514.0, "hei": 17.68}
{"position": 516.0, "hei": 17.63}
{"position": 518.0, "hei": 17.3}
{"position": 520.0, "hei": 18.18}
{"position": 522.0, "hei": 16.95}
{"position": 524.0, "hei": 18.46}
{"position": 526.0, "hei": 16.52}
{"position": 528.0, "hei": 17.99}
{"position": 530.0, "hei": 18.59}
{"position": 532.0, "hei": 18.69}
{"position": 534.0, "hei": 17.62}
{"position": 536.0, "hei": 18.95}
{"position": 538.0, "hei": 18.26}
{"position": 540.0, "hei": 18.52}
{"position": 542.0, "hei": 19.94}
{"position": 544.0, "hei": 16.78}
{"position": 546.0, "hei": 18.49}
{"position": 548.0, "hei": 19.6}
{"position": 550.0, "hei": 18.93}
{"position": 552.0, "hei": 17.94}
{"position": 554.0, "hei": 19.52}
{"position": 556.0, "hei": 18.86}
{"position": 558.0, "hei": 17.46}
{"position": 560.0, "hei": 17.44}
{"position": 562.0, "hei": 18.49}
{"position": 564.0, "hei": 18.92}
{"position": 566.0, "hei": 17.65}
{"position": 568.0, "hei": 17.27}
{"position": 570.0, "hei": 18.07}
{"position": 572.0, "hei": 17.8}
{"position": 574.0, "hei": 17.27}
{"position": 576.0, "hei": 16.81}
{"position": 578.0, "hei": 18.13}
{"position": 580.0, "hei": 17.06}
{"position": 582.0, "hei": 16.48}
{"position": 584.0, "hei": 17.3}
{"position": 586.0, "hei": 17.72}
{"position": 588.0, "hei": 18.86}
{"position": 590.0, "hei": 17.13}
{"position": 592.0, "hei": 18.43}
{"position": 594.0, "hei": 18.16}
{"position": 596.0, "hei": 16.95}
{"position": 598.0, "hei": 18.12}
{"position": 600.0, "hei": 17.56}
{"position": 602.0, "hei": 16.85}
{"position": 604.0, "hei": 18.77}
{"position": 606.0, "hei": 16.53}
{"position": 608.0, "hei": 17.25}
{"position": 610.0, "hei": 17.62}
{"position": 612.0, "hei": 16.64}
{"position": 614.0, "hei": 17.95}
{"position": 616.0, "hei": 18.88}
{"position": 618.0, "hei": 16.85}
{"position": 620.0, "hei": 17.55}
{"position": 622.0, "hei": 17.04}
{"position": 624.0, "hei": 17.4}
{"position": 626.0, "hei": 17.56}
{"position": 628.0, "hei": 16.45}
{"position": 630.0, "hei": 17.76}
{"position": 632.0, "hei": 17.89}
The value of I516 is 1.06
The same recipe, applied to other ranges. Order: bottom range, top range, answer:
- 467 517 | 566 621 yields 1.03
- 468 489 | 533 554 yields 1.10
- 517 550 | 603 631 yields 0.96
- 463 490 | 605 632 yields 1.03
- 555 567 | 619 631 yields 0.95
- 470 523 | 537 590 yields 1.05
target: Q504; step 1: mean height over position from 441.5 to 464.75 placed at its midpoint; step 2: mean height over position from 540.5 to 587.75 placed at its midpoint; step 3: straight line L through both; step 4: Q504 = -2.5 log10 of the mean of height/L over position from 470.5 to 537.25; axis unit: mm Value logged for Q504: 0.033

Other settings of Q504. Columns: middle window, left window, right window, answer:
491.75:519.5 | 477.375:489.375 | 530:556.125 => 0.000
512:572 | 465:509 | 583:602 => -0.045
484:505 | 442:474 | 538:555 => 0.064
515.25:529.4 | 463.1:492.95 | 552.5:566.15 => 0.007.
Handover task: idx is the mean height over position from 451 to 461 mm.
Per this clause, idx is 17.7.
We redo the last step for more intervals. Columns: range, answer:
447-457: 17.9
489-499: 17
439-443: 18.5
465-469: 16.9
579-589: 17.5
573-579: 17.4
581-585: 16.9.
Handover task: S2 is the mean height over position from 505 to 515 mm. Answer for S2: 17.5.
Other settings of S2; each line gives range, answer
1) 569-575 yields 17.7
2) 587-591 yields 18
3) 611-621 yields 17.6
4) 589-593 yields 17.8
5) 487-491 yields 16.7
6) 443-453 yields 17.7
